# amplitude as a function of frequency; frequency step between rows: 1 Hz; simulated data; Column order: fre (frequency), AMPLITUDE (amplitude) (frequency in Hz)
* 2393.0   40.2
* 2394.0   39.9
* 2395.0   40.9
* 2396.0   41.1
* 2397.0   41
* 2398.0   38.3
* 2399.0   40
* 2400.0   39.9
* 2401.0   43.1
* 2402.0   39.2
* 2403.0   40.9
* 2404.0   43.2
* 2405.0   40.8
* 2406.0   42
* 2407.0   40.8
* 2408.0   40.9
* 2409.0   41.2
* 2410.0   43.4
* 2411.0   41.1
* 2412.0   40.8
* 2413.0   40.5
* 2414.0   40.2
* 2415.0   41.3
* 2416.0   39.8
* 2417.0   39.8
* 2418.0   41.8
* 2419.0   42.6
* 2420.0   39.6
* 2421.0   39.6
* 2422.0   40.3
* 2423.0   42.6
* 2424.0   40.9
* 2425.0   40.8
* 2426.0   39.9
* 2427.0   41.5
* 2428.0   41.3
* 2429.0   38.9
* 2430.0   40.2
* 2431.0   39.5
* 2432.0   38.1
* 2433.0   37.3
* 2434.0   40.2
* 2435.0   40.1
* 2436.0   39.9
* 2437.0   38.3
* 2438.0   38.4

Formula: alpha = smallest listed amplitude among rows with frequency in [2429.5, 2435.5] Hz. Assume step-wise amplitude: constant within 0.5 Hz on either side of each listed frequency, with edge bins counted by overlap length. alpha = 37.3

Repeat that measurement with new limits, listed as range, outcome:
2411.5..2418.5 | 39.8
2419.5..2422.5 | 39.6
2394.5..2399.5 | 38.3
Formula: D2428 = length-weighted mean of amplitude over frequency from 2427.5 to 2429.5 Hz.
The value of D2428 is 40.1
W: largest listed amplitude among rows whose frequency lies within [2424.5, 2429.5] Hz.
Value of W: 41.5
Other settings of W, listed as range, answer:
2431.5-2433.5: 38.1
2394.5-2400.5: 41.1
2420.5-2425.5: 42.6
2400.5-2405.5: 43.2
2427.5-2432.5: 41.3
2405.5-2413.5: 43.4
